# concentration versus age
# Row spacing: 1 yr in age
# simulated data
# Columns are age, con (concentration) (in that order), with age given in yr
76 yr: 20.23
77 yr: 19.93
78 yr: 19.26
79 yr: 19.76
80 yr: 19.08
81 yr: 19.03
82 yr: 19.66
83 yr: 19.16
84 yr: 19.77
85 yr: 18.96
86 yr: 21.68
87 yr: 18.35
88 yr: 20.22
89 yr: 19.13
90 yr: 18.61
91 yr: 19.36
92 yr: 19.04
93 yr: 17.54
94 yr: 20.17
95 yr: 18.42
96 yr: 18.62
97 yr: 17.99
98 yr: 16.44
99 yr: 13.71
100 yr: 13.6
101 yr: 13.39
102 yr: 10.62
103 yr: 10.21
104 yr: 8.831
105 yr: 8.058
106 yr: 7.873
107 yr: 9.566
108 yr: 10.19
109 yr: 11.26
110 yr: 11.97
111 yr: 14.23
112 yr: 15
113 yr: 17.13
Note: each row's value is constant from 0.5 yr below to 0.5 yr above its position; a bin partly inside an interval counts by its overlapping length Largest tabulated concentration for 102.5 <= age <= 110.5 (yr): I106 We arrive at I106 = 11.97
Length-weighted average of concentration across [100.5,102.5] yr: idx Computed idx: 12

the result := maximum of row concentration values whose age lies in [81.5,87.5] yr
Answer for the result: 21.68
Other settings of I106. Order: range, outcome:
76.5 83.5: 19.93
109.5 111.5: 14.23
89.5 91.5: 19.36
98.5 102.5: 13.71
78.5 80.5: 19.76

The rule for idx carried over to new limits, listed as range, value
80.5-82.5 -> 19.3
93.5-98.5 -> 18.3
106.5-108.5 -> 9.88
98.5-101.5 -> 13.6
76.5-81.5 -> 19.4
